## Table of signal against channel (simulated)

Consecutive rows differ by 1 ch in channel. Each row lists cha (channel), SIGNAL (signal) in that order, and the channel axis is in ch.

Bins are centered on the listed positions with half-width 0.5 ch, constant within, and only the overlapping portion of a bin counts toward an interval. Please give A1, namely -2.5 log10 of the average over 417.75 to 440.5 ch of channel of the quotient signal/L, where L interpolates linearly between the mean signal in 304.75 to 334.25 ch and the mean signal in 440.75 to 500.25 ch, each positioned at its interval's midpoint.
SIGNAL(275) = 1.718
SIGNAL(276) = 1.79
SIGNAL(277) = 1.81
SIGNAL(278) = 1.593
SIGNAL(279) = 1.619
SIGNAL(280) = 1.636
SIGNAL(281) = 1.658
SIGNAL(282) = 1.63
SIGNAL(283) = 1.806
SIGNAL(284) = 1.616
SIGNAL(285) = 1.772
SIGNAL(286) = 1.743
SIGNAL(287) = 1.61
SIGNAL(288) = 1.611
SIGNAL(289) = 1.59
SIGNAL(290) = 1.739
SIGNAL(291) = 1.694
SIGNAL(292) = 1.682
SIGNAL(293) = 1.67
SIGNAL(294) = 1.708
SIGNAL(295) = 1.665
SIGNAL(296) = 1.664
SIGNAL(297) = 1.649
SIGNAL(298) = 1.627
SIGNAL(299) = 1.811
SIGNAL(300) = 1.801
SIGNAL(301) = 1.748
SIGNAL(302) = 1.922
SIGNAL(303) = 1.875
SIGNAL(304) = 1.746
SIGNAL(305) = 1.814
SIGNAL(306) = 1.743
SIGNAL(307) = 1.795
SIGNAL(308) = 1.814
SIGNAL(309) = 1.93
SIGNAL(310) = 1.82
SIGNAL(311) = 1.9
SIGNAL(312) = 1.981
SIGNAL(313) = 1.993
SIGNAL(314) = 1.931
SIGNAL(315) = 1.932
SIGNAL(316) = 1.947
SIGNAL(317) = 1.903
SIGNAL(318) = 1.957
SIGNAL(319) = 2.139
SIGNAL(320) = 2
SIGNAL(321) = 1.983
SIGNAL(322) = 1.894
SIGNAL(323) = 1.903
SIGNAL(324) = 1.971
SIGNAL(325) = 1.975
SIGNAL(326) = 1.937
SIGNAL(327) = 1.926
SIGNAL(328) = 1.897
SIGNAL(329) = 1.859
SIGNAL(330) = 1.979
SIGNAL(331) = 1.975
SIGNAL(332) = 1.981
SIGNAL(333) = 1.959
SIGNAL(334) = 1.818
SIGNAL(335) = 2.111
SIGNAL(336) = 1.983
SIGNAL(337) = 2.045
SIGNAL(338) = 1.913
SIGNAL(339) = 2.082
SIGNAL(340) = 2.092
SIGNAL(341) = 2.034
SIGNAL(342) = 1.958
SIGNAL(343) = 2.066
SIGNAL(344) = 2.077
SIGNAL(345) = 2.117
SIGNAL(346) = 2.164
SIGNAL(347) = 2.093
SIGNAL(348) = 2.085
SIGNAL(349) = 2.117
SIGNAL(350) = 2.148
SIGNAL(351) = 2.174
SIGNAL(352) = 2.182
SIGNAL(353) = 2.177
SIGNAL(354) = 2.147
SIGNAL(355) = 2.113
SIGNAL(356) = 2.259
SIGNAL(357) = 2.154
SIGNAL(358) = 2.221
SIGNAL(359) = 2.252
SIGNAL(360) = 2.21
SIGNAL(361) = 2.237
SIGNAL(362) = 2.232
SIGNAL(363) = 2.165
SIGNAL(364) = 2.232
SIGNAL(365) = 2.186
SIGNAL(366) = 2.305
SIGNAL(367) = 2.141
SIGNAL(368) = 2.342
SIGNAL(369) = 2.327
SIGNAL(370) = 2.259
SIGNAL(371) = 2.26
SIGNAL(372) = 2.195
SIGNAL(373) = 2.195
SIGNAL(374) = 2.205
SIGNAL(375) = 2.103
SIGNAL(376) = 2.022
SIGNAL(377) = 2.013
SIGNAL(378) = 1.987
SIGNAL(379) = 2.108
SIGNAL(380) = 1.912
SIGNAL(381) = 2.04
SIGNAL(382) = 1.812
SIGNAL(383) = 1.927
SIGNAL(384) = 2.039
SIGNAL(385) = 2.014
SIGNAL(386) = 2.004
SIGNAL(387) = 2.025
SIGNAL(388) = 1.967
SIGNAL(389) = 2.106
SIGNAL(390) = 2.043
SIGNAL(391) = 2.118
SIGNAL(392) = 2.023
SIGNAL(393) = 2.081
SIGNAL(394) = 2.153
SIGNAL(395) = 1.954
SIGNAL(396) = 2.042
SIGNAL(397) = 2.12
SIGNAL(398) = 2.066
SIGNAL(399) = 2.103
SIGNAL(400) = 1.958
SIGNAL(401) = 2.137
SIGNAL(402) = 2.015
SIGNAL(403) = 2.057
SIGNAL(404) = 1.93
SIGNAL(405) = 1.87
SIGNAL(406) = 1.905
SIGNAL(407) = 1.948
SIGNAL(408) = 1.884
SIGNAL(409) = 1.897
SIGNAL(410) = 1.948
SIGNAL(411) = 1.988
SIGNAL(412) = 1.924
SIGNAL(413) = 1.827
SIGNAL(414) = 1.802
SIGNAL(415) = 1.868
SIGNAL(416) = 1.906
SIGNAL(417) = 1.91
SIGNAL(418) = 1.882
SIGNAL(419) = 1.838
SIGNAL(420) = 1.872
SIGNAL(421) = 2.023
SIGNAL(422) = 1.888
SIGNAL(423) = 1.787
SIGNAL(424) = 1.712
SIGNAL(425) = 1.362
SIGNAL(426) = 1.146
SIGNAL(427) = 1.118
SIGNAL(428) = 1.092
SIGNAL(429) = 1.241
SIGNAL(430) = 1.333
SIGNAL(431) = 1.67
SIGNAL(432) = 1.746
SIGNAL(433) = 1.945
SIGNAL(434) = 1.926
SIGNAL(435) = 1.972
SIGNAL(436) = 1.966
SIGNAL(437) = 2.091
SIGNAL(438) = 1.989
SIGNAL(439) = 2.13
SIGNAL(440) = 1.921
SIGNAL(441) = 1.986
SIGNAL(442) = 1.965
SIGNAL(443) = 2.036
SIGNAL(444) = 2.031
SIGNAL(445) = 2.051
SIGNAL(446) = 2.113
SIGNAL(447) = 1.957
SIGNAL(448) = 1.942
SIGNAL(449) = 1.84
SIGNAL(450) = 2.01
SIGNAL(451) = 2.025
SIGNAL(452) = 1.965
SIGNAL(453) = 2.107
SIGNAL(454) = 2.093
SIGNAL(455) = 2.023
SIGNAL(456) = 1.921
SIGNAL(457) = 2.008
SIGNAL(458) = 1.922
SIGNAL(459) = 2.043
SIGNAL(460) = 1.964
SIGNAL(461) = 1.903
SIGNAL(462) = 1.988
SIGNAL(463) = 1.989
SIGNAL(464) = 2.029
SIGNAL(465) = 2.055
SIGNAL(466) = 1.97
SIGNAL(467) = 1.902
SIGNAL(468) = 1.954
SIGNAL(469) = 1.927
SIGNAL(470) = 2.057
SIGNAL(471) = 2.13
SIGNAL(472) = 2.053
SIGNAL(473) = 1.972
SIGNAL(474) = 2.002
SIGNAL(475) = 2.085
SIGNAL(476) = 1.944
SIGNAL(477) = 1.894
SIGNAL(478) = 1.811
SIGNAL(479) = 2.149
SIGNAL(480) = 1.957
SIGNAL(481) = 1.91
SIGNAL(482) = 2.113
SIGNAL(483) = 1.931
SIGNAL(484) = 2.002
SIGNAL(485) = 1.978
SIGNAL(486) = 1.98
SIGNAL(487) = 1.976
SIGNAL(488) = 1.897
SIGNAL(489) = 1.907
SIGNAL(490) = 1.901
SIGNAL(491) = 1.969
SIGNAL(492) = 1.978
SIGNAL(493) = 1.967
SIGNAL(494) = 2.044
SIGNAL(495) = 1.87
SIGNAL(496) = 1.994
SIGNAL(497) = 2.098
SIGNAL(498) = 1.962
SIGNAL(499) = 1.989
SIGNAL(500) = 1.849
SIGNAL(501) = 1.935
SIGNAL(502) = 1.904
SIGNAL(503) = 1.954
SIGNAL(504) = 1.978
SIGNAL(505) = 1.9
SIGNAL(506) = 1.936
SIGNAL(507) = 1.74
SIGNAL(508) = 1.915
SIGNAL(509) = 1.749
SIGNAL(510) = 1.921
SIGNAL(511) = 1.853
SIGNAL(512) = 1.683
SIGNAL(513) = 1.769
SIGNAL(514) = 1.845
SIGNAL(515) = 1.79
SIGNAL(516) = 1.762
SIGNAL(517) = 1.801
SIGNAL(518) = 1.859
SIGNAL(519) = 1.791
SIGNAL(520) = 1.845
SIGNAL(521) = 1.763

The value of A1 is 0.15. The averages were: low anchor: 1.92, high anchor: 1.99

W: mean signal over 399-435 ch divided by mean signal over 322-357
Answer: 0.88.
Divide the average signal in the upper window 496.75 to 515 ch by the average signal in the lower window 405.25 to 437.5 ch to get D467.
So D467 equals 1.1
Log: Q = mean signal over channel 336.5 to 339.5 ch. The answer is 2.01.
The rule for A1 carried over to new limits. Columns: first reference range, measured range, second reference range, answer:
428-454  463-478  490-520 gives -0.05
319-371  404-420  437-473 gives 0.08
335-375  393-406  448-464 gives 0.03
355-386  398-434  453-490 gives 0.16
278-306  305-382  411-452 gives -0.17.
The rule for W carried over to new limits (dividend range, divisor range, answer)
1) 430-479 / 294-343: 1.04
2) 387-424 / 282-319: 1.10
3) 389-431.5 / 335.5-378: 0.86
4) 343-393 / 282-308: 1.23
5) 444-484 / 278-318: 1.13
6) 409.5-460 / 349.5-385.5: 0.87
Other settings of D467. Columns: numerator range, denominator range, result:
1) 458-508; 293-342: 1.04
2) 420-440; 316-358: 0.84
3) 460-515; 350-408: 0.93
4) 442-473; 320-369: 0.96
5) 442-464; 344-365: 0.92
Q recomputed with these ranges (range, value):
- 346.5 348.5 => 2.09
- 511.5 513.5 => 1.73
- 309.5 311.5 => 1.86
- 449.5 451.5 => 2.02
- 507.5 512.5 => 1.82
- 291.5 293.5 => 1.68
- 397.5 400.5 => 2.04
